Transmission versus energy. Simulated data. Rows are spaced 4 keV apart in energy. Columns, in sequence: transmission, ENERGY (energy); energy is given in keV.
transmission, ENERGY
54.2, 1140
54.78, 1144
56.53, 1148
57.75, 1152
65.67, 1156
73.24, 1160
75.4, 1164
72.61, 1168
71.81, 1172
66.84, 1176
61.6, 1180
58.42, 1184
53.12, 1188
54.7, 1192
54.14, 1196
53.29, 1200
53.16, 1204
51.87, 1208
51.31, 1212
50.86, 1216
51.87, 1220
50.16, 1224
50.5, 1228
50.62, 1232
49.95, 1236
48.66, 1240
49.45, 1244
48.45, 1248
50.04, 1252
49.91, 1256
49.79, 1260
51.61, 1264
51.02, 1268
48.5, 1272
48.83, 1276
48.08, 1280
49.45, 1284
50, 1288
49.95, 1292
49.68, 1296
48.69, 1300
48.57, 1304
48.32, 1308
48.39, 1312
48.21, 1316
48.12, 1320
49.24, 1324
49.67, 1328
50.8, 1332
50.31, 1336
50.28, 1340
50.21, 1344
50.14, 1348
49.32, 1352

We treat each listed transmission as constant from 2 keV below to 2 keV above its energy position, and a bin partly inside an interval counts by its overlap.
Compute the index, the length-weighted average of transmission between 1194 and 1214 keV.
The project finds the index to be 52.8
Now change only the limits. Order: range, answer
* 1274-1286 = 48.8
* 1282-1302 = 49.6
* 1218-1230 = 50.8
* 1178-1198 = 56.4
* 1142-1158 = 58.7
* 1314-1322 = 48.2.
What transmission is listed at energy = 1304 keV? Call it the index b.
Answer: 48.57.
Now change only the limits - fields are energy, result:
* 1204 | 53.16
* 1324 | 49.24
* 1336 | 50.31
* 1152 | 57.75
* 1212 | 51.31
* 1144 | 54.78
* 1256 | 49.91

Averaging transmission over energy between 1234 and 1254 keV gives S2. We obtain 49.3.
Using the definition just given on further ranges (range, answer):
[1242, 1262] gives 49.5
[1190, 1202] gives 54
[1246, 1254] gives 49.2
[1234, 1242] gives 49.3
